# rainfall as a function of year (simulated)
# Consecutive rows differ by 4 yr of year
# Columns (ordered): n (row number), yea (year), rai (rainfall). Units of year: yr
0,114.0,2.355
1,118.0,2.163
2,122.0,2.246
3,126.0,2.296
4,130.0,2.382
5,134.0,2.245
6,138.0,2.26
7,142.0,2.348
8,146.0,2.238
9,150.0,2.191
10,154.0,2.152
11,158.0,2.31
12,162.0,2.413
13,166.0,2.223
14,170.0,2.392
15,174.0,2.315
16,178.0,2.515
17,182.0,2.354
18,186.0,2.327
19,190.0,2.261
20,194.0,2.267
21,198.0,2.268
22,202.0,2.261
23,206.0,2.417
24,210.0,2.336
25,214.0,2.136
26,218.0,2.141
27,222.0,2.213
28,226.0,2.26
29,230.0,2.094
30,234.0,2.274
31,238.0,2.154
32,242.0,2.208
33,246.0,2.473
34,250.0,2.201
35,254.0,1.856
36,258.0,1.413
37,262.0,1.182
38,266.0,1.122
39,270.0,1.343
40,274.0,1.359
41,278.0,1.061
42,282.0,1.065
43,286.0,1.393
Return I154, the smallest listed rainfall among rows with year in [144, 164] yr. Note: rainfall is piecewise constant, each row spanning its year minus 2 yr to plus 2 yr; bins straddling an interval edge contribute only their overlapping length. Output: 2.152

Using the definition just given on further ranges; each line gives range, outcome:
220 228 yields 2.213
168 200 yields 2.261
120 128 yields 2.246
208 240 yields 2.094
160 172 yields 2.223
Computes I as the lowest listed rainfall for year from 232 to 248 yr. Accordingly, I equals 2.154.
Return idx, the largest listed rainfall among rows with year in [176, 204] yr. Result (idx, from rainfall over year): 2.515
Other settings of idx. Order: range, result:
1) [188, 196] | 2.267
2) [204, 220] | 2.417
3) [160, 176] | 2.413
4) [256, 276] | 1.413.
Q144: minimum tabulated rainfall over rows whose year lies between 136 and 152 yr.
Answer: 2.191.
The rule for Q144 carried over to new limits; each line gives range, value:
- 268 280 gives 1.061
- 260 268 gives 1.122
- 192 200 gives 2.267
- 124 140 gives 2.245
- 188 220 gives 2.136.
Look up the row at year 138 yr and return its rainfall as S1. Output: 2.26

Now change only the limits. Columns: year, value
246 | 2.473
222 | 2.213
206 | 2.417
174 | 2.315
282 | 1.065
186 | 2.327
